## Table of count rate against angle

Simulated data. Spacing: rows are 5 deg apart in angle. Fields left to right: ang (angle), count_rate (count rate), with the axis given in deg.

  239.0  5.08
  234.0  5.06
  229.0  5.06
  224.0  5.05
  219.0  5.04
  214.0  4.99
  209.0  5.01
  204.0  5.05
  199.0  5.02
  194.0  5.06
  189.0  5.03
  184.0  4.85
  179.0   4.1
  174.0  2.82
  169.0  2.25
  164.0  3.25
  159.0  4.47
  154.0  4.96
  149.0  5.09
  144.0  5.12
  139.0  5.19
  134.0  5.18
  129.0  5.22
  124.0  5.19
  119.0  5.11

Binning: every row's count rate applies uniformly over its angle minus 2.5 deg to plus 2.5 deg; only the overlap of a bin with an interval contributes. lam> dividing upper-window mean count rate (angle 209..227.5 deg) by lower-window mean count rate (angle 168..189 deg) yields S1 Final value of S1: 1.3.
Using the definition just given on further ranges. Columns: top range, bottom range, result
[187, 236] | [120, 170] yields 1.08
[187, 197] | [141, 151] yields 0.99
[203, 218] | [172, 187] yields 1.25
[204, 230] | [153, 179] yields 1.43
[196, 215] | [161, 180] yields 1.64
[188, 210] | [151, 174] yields 1.37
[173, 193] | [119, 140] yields 0.84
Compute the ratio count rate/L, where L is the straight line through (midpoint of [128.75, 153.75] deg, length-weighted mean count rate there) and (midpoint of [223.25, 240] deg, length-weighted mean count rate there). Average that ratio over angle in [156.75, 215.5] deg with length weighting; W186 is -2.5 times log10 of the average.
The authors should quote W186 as 0.18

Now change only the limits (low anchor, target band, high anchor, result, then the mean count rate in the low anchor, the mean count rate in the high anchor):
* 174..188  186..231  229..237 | -0.08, 4.24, 5.06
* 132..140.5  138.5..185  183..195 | 0.22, 5.18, 4.99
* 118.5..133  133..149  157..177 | -0.16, 5.18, 3.19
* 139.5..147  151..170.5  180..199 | 0.30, 5.14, 4.92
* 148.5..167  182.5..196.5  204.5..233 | -0.07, 4.31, 5.03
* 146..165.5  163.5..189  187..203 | 0.31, 4.52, 5.04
